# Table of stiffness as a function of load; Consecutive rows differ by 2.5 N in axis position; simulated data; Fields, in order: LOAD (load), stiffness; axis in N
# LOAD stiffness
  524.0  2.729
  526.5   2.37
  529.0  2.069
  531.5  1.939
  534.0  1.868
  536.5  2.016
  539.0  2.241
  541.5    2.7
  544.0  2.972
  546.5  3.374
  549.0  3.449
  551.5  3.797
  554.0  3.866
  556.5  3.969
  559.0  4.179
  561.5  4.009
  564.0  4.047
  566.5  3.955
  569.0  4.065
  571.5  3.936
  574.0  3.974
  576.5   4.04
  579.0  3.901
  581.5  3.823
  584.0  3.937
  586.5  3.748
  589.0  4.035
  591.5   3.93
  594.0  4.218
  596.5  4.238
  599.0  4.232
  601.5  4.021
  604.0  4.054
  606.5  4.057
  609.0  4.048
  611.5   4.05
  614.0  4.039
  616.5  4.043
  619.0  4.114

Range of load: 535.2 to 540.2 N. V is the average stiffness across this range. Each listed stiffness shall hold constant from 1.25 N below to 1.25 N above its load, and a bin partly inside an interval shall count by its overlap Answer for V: 2.12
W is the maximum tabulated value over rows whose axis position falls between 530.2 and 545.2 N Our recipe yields 2.972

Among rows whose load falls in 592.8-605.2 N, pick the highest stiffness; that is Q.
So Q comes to 4.238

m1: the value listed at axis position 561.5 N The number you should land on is 4.009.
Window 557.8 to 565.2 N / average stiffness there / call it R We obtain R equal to 4.08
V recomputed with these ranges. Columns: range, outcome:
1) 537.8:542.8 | 2.48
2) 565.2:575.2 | 3.98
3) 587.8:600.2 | 4.13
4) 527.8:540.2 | 2.03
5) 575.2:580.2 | 3.97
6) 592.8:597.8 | 4.23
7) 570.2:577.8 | 3.98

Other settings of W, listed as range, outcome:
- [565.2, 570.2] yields 4.065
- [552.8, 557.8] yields 3.969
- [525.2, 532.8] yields 2.37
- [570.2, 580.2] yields 4.04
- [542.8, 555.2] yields 3.866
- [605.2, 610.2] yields 4.057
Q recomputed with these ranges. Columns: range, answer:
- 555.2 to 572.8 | 4.179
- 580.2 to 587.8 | 3.937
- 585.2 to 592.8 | 4.035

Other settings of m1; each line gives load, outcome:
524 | 2.729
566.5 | 3.955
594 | 4.218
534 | 1.868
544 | 2.972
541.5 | 2.7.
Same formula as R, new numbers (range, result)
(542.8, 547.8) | 3.18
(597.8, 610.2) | 4.08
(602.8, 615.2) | 4.05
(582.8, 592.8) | 3.91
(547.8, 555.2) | 3.7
